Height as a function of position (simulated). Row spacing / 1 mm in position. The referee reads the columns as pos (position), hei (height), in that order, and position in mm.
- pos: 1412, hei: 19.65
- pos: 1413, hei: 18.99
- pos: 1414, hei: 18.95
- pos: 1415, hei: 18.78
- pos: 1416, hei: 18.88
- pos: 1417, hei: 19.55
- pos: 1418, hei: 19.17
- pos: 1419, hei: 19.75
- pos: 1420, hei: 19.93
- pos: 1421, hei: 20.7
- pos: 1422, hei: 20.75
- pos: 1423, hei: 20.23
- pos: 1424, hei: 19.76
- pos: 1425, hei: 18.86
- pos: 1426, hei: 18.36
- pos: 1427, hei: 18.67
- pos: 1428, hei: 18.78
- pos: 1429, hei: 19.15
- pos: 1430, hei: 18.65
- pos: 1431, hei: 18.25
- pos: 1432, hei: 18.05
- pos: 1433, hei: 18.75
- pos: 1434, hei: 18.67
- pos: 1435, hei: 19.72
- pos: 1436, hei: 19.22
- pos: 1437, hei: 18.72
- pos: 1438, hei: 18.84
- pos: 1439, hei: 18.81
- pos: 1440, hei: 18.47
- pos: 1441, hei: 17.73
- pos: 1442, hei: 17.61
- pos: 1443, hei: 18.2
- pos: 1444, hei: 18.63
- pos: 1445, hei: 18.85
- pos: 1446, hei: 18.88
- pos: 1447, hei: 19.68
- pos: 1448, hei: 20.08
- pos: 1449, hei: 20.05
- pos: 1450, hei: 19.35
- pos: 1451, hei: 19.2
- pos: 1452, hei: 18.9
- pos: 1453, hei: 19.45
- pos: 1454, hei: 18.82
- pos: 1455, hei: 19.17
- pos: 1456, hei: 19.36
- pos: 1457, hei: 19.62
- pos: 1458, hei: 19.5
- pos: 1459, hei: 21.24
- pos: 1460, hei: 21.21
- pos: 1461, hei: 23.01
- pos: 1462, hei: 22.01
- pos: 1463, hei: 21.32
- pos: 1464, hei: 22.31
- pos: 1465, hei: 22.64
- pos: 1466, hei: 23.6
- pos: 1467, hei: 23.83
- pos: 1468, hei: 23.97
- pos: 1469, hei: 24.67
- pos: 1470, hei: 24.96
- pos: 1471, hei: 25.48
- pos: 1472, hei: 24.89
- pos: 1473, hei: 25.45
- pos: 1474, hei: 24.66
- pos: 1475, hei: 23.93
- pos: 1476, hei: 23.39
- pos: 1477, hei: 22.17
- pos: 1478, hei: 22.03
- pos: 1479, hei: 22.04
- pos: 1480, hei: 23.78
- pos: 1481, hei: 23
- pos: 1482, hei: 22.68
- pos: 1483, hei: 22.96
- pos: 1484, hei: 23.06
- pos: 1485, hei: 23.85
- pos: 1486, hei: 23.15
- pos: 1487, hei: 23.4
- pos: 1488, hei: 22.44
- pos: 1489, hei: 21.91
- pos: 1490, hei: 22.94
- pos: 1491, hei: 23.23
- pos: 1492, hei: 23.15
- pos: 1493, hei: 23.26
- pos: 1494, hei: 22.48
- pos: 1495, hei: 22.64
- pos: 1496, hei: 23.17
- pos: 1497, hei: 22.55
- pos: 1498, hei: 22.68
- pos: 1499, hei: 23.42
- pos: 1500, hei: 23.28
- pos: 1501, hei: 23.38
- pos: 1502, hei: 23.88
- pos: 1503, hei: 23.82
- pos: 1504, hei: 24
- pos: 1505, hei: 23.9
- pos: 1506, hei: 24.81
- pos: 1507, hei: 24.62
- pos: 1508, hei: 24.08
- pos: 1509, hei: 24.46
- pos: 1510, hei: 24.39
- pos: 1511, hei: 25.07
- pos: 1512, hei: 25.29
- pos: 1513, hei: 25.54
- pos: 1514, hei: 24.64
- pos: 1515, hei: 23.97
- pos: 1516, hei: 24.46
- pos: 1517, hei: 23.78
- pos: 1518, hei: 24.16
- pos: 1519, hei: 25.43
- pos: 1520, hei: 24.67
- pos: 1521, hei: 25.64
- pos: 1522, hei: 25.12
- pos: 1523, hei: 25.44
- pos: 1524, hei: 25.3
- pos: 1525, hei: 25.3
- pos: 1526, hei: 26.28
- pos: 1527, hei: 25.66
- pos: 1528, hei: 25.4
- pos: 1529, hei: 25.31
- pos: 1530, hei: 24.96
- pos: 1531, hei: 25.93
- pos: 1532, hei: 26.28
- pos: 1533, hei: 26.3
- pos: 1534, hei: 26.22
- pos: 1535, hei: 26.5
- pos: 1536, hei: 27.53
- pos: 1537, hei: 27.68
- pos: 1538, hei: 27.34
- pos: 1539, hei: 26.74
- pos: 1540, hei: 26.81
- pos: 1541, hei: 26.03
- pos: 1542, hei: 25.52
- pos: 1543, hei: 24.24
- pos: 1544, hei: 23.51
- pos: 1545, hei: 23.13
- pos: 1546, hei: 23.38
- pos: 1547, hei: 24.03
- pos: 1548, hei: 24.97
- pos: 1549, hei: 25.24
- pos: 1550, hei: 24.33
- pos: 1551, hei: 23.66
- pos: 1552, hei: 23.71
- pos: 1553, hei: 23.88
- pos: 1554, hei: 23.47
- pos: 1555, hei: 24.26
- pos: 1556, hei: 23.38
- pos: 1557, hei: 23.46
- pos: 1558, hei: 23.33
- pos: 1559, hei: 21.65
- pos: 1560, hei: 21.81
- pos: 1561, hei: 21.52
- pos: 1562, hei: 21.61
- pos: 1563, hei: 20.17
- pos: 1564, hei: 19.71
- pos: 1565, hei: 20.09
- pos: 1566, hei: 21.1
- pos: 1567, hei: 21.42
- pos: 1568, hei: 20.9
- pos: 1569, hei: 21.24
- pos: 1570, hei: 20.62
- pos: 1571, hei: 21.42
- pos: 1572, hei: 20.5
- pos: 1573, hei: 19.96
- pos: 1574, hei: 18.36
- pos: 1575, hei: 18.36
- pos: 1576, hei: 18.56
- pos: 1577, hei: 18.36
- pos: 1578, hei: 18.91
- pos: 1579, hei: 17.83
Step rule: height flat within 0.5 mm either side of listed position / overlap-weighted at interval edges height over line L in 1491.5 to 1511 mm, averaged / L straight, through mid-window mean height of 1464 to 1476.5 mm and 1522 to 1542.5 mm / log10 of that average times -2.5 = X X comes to 0.07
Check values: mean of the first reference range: 24.2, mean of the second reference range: 26.1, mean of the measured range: 23.6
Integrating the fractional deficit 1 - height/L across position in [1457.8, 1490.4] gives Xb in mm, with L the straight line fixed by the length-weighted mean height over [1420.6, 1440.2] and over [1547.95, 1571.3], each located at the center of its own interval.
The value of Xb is -4.7 mm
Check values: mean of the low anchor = 19.1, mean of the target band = 23.1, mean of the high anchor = 22.3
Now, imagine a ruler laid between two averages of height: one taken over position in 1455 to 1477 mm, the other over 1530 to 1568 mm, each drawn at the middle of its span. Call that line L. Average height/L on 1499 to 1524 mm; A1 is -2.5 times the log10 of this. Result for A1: -0.05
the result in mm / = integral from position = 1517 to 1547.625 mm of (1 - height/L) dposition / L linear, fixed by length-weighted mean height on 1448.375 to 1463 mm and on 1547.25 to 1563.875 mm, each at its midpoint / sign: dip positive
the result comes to -4.2 mm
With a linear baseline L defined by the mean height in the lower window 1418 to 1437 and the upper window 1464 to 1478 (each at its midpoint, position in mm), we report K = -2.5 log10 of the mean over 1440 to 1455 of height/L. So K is 0.13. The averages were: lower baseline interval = 19.2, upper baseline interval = 24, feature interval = 18.9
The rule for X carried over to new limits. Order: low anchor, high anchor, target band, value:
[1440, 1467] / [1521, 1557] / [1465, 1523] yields -0.063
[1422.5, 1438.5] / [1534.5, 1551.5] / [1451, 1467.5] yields -0.019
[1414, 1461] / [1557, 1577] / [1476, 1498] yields -0.157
